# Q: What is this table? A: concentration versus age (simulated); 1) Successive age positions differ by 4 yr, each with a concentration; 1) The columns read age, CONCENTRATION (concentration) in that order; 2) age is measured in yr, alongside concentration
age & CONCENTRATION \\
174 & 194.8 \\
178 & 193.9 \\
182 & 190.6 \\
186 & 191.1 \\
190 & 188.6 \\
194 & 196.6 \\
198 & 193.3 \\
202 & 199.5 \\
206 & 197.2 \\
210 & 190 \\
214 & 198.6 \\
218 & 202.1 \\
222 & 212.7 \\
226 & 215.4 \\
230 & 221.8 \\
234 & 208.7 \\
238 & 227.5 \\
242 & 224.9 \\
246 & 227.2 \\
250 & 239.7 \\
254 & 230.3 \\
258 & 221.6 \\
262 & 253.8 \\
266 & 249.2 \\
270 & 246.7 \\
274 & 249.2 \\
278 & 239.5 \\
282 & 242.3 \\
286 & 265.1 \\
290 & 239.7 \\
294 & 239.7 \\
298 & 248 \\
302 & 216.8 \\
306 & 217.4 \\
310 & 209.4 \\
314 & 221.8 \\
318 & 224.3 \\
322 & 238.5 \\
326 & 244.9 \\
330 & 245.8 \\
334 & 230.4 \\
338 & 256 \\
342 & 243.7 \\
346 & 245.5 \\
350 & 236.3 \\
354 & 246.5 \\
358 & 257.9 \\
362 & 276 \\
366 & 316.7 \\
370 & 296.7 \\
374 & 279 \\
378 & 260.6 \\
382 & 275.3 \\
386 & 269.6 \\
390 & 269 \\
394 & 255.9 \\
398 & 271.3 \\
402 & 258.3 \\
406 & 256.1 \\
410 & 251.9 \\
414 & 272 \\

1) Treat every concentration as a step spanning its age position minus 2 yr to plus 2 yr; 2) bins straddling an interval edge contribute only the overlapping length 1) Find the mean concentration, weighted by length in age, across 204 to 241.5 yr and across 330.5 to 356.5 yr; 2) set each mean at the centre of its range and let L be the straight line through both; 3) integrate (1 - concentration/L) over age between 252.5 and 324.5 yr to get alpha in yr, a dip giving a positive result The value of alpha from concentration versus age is -2.8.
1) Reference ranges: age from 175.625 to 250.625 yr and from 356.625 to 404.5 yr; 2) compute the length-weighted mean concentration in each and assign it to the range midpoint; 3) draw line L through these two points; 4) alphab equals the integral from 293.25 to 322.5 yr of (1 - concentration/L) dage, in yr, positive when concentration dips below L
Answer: 2.19 yr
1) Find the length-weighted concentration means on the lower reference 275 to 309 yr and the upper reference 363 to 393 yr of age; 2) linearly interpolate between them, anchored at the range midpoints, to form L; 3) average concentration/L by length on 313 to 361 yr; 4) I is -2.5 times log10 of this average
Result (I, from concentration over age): 0.08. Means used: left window 238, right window 280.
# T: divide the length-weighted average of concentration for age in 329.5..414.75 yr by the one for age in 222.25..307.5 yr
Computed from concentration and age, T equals 1.1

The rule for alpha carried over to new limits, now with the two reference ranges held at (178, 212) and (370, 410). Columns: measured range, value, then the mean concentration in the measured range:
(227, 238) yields -0.5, 217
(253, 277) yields -2.4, 242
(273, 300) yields -2.2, 246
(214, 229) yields -0.4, 209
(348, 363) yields 0.1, 253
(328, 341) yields 0.1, 244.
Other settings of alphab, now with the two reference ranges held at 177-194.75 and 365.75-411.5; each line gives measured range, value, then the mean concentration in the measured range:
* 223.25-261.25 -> -2.00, 225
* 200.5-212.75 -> 0.26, 196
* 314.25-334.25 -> 0.76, 236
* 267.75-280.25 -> -1.07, 245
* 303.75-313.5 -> 1.00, 215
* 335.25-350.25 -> 0.40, 246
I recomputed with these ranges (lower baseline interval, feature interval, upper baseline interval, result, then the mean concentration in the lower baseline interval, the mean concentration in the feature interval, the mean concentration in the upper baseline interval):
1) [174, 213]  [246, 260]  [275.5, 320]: -0.07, 194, 230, 233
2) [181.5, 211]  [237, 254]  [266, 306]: -0.05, 194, 230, 242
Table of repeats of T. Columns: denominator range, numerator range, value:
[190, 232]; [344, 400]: 1.33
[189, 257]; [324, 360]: 1.16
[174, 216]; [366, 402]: 1.41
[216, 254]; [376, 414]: 1.20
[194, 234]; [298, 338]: 1.13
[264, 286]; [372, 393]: 1.09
